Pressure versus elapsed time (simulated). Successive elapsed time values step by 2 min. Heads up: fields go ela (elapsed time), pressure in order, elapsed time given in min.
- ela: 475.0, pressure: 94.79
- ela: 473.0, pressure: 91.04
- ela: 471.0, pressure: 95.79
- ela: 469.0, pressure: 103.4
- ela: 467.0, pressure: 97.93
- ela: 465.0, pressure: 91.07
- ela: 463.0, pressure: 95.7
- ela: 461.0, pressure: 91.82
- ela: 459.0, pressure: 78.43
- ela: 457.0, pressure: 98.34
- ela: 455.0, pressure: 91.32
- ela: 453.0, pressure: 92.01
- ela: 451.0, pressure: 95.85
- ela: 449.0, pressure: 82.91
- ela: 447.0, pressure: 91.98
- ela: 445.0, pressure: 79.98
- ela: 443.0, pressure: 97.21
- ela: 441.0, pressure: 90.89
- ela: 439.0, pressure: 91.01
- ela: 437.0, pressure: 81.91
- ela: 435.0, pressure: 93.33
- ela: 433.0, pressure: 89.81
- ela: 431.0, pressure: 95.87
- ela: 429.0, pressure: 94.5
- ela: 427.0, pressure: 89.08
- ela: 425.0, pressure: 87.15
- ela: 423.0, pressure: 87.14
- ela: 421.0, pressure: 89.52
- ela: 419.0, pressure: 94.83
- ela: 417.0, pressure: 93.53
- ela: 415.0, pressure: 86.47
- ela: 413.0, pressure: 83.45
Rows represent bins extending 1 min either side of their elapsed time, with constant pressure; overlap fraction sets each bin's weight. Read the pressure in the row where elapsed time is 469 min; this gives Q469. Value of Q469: 103.4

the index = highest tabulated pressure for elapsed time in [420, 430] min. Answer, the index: 94.5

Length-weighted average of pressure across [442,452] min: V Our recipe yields 89.6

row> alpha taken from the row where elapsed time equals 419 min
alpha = 94.83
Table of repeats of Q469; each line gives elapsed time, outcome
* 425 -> 87.15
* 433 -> 89.81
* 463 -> 95.7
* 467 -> 97.93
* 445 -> 79.98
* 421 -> 89.52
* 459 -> 78.43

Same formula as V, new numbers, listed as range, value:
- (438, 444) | 93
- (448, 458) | 92.1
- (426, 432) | 93.1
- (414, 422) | 91.1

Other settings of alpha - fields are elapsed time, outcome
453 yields 92.01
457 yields 98.34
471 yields 95.79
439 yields 91.01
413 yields 83.45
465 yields 91.07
